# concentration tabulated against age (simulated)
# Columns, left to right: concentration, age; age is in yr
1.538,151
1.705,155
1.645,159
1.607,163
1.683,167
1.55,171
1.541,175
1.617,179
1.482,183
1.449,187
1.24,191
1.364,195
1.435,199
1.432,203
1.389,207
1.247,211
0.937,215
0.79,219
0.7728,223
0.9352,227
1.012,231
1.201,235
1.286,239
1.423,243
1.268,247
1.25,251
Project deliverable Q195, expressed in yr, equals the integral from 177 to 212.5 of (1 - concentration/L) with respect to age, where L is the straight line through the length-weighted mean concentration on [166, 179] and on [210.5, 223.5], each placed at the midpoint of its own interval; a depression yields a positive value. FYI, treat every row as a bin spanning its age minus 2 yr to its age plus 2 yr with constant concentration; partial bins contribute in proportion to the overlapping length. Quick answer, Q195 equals -4.8 yr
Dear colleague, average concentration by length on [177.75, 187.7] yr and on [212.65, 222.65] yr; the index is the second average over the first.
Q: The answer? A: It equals 0.57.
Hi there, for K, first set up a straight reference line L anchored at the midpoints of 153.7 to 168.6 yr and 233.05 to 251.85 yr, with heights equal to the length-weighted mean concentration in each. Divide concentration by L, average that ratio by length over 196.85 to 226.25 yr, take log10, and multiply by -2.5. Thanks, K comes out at 0.25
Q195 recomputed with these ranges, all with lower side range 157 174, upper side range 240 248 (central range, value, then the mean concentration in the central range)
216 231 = 5.86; 0.864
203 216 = 1.95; 1.25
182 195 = 1.34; 1.38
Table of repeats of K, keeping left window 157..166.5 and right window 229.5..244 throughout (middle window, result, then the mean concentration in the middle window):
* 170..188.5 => 0.01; 1.53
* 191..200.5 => 0.07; 1.36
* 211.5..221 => 0.40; 0.924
